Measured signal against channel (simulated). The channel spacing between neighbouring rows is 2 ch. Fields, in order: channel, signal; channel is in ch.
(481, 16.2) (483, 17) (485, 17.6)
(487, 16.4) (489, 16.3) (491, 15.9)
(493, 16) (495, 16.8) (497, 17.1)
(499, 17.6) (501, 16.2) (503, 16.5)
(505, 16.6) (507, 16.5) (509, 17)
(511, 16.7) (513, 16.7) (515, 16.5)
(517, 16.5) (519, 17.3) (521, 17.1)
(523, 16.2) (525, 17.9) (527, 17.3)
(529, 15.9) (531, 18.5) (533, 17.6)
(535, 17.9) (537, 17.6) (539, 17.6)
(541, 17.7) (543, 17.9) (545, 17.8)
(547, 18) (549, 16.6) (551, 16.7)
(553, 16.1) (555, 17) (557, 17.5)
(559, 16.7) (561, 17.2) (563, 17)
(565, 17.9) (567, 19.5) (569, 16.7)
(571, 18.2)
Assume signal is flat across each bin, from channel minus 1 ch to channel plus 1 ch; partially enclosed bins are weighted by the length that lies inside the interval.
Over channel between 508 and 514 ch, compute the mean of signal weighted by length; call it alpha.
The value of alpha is 16.8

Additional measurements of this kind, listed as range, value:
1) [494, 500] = 17.2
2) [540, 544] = 17.8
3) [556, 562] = 17.1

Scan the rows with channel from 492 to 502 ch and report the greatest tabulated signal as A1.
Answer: 17.6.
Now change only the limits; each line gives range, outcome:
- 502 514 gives 17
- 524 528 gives 17.9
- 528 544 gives 18.5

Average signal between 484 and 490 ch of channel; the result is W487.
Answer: 16.8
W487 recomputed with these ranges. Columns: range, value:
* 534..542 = 17.7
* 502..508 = 16.5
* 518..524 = 16.9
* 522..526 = 17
